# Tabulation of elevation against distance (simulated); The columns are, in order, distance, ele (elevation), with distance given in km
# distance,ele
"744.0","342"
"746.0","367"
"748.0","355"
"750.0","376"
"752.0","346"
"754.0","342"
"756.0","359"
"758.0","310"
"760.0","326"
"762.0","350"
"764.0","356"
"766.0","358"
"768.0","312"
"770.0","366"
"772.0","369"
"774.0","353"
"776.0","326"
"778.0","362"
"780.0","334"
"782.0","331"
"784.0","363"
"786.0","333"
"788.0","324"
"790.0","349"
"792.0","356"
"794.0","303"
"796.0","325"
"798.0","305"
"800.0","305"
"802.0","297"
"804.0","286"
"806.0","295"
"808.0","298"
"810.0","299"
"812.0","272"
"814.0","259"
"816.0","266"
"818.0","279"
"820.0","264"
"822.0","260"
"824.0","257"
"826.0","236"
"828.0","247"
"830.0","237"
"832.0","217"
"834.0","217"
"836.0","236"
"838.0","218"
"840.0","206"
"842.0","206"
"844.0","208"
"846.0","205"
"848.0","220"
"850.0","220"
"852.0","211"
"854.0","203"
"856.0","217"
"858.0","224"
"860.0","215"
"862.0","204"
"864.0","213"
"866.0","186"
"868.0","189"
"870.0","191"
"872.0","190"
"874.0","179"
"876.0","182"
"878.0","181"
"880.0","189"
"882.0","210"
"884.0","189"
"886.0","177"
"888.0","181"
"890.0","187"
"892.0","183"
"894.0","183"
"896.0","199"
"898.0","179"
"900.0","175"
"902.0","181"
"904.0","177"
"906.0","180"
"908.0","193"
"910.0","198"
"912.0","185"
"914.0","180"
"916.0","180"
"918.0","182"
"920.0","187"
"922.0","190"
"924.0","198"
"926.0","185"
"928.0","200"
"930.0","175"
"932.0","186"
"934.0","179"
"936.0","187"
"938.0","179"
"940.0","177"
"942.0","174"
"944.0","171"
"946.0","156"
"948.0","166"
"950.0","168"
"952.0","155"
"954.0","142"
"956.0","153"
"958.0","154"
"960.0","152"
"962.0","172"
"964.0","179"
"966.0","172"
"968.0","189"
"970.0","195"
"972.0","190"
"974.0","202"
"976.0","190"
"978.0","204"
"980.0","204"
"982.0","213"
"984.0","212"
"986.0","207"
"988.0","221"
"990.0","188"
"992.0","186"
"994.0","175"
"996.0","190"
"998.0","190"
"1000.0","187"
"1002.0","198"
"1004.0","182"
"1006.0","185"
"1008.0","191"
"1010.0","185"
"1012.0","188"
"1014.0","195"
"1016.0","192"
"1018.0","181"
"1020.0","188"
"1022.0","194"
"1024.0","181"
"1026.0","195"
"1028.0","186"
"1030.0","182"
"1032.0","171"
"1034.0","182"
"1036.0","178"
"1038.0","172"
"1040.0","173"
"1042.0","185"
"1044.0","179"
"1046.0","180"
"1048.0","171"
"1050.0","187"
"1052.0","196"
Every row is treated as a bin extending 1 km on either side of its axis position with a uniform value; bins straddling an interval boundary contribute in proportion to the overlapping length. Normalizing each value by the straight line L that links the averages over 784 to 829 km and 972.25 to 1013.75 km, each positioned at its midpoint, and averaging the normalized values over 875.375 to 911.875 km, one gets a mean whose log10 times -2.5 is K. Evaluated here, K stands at 0.31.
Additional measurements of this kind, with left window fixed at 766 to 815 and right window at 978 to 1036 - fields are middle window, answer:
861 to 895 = 0.384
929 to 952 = 0.313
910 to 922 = 0.313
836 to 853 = 0.333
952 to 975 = 0.252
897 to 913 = 0.348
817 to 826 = 0.161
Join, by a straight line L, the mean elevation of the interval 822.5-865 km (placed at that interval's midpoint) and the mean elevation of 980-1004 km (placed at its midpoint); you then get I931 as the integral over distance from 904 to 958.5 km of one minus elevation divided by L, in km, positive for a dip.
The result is 7.7 km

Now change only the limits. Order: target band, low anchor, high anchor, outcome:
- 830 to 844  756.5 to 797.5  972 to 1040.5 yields 3.9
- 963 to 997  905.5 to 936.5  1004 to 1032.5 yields -1.5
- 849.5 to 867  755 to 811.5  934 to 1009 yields 3.9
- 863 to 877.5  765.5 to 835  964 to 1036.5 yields 4.0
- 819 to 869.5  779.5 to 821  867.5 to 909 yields 5.2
